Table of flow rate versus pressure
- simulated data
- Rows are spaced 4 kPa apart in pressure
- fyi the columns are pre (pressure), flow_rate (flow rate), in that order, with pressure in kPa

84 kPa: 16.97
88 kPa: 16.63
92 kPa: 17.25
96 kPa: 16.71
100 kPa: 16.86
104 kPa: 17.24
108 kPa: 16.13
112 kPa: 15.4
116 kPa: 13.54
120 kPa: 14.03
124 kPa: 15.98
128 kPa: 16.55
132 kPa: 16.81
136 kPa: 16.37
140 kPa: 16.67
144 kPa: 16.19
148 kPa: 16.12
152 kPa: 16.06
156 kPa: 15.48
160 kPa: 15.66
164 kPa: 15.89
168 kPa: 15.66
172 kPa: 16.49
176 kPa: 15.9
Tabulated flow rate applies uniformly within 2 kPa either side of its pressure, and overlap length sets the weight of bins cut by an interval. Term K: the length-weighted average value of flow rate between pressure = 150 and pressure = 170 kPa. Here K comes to 15.8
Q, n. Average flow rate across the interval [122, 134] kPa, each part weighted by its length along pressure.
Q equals 16.4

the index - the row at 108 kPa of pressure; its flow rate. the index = 16.13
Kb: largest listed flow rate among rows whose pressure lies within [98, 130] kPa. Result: 17.24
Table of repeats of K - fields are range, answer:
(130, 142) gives 16.6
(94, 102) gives 16.8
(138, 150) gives 16.3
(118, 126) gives 15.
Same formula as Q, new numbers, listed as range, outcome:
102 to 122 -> 15.3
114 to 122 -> 13.8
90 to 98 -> 17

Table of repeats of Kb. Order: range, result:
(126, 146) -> 16.81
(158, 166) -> 15.89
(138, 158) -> 16.67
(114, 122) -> 14.03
